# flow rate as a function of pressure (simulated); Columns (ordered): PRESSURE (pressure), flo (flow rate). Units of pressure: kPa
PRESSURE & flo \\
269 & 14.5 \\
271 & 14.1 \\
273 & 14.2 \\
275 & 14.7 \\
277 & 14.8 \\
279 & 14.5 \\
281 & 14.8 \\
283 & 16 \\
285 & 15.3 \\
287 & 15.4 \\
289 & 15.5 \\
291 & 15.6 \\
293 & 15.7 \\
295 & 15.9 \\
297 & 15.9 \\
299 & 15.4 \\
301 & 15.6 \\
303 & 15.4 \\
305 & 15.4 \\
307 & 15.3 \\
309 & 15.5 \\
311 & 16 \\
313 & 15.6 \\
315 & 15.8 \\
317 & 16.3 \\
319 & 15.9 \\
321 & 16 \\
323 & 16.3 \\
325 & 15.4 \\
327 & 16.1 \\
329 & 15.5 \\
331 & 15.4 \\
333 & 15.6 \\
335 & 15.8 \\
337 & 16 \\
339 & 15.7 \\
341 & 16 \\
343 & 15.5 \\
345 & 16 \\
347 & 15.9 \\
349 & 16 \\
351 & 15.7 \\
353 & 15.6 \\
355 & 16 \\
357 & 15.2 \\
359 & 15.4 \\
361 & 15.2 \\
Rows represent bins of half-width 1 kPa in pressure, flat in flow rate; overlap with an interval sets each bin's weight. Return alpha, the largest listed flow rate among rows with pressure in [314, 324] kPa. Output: 16.3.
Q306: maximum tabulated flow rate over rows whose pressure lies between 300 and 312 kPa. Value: 16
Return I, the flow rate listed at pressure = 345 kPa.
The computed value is 16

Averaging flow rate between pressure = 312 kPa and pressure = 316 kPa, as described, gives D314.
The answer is 15.7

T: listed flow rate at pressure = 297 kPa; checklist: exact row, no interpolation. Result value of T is 15.9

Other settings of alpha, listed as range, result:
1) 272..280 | 14.8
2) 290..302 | 15.9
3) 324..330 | 16.1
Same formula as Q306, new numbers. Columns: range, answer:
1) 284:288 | 15.4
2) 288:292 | 15.6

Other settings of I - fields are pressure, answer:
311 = 16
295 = 15.9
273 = 14.2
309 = 15.5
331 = 15.4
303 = 15.4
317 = 16.3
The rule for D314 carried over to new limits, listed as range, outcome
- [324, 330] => 15.7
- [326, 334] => 15.7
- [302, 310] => 15.4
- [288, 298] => 15.7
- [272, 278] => 14.6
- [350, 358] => 15.6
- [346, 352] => 15.9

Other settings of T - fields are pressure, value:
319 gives 15.9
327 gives 16.1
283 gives 16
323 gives 16.3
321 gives 16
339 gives 15.7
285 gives 15.3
